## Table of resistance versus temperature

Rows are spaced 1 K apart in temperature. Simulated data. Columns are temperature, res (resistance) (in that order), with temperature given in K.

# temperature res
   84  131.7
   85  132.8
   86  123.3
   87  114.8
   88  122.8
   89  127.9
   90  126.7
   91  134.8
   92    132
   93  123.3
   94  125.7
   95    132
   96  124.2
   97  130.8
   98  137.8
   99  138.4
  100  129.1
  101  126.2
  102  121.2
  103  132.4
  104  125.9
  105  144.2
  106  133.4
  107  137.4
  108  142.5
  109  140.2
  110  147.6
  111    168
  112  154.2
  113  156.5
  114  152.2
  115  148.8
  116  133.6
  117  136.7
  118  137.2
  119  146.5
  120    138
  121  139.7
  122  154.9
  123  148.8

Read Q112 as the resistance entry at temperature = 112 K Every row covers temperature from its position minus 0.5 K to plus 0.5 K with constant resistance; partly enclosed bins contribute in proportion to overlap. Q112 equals 154.2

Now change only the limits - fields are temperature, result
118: 137.2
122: 154.9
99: 138.4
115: 148.8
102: 121.2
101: 126.2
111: 168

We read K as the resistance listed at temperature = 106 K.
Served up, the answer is 133.4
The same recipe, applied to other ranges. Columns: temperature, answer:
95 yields 132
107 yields 137.4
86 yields 123.3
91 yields 134.8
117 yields 136.7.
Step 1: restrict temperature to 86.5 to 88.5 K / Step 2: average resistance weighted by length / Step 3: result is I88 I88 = 119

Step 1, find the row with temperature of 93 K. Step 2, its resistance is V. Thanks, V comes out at 123.3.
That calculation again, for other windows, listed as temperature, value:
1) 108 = 142.5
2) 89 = 127.9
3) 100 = 129.1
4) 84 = 131.7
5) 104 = 125.9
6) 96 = 124.2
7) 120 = 138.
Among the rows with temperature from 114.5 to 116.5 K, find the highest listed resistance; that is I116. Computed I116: 148.8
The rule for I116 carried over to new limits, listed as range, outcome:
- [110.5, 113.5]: 168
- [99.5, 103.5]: 132.4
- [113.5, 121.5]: 152.2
